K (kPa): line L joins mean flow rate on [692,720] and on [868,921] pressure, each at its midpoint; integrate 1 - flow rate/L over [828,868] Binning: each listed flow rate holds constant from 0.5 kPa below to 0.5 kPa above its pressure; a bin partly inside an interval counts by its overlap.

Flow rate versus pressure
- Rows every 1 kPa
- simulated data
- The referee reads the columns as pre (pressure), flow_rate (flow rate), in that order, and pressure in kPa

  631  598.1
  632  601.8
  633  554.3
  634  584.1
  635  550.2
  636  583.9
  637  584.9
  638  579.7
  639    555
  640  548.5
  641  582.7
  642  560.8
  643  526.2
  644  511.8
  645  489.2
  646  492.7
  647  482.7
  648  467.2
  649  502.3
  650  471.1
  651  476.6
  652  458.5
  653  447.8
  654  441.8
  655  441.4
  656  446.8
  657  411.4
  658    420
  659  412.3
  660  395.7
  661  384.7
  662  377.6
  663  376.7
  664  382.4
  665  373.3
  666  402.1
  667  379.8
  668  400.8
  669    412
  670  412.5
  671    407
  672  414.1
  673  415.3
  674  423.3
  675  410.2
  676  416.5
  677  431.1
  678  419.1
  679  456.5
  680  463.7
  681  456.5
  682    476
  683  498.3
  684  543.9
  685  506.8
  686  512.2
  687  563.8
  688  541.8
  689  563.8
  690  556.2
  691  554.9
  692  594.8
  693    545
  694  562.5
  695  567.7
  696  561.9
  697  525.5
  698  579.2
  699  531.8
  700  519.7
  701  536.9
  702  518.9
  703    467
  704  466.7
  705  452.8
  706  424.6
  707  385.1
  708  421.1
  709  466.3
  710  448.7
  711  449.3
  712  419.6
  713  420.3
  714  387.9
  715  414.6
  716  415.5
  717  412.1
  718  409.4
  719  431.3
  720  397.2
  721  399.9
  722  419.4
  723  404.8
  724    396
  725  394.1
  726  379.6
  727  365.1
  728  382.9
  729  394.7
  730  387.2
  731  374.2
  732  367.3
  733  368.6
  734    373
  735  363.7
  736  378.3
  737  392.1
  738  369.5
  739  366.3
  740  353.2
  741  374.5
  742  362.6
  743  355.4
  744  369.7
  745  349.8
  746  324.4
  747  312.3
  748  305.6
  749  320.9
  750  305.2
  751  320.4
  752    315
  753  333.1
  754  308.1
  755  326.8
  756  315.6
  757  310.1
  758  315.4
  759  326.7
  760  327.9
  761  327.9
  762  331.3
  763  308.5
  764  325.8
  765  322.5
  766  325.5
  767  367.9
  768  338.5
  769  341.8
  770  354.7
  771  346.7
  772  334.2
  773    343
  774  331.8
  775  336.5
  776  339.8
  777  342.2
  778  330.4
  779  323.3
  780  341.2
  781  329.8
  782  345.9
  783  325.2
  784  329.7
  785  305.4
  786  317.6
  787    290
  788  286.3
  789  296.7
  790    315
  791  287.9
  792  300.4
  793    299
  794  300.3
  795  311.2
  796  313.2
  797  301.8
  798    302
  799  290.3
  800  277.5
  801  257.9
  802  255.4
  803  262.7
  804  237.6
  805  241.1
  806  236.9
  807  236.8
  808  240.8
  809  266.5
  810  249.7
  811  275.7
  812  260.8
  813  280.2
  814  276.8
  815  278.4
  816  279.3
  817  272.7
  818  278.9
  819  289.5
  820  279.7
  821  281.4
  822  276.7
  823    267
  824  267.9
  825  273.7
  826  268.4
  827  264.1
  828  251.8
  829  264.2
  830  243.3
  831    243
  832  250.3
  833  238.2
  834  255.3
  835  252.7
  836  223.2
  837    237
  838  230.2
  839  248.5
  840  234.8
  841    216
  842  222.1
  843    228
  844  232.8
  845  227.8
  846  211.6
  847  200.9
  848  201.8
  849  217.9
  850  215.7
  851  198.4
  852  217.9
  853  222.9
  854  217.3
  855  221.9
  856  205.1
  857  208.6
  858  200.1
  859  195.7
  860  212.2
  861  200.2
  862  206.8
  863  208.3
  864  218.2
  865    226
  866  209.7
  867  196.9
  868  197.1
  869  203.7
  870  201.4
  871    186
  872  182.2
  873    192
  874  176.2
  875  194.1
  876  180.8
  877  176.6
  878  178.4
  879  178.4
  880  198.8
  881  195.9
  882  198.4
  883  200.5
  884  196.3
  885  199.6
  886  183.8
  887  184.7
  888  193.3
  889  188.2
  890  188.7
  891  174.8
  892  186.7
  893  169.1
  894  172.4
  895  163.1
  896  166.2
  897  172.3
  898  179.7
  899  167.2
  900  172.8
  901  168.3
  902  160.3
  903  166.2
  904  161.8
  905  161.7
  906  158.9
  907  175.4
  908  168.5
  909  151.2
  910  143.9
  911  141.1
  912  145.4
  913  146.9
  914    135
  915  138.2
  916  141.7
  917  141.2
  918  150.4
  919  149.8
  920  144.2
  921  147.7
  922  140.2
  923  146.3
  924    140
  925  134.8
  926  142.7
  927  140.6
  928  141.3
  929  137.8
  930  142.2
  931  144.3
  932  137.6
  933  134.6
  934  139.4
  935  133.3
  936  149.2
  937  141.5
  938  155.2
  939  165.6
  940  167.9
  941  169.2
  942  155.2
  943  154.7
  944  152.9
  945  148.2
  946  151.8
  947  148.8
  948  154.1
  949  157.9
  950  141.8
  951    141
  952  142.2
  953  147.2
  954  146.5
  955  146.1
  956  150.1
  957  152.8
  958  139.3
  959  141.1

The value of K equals 3.9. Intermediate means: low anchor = 473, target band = 222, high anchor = 172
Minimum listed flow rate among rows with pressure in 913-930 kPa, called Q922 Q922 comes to 134.8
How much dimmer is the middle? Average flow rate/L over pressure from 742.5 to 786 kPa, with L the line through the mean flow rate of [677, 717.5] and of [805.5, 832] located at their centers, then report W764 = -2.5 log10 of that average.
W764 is 0.11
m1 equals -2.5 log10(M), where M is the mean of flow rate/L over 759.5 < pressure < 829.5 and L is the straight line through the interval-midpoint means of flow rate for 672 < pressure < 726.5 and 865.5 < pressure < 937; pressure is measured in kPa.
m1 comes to 0.10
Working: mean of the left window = 469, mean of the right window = 166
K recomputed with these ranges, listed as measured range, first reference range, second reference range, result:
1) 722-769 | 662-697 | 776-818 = 2.53 kPa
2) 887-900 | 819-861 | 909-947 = 0.28 kPa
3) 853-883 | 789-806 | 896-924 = 0.51 kPa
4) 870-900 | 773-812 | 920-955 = 2.53 kPa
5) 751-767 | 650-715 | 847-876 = 1.30 kPa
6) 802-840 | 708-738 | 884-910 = 1.87 kPa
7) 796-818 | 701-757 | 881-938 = 1.55 kPa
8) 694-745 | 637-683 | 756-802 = -4.85 kPa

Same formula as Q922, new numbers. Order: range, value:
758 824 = 236.8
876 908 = 158.9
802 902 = 160.3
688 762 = 305.2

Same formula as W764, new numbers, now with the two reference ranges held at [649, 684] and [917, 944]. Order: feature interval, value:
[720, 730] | -0.08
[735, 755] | 0.00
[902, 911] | 0.08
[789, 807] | 0.02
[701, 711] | -0.18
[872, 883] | 0.08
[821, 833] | -0.02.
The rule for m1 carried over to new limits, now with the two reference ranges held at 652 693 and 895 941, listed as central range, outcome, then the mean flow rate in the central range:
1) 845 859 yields 0.10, 211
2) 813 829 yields -0.02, 274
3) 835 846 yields 0.07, 230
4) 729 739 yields 0.00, 375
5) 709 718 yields -0.06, 423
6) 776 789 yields -0.02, 322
